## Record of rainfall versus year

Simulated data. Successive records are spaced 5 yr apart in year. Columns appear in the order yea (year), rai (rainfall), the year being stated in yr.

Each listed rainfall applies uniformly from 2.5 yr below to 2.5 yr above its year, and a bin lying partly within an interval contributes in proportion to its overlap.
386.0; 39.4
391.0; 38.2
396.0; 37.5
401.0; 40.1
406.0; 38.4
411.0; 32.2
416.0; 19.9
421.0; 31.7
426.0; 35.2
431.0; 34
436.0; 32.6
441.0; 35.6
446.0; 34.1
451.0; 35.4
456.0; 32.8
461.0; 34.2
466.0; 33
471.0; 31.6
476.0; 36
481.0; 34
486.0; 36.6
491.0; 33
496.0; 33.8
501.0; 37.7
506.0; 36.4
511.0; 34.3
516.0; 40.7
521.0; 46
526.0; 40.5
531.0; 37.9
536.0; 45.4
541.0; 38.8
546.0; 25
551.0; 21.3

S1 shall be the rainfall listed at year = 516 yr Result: 40.7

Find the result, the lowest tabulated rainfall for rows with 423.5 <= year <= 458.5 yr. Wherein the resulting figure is 32.6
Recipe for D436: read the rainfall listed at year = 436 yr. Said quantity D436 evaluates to 32.6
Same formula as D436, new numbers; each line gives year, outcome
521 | 46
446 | 34.1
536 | 45.4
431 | 34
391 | 38.2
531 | 37.9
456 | 32.8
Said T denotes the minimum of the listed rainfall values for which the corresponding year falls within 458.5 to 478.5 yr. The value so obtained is 31.6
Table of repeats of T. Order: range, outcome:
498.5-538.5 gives 34.3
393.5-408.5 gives 37.5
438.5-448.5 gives 34.1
